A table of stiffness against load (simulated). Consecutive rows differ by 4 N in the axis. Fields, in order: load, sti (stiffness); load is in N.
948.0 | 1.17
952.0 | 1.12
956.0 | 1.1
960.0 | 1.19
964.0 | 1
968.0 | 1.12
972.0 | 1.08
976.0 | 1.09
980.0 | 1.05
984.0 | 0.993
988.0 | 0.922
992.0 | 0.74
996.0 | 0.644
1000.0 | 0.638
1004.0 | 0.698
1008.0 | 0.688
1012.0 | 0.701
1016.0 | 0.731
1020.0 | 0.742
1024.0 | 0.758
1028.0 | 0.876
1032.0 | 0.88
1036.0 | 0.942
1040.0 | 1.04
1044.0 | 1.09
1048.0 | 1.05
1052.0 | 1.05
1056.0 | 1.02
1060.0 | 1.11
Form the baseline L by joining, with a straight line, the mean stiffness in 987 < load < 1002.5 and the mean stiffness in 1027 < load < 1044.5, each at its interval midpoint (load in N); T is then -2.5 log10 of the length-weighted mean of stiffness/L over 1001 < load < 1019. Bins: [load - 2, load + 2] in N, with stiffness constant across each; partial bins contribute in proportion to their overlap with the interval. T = 0.155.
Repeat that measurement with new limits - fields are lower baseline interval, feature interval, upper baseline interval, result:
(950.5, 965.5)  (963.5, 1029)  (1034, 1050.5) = 0.26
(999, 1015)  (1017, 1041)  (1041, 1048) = 0.07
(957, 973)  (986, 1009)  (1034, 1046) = 0.42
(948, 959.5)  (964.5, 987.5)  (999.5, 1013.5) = -0.12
